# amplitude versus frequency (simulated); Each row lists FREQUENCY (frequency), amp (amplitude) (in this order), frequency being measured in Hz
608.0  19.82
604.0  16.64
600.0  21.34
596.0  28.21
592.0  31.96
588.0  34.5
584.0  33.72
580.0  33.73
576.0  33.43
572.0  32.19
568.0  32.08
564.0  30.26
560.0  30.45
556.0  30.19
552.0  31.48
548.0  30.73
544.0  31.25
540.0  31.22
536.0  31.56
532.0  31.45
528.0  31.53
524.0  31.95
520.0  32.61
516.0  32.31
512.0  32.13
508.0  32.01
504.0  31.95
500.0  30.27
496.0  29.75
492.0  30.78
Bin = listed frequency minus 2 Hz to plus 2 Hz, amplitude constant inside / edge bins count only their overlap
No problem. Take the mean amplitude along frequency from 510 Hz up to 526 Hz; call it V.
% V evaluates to 32.2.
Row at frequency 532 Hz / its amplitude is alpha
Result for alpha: 31.45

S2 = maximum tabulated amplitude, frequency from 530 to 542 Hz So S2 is 31.56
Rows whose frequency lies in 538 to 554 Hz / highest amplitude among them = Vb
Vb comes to 31.48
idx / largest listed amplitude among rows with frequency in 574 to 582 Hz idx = 33.73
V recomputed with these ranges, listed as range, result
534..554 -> 31.2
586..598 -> 31.6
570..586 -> 33.3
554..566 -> 30.3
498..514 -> 31.6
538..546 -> 31.2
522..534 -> 31.6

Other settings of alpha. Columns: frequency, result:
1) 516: 32.31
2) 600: 21.34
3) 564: 30.26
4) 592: 31.96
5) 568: 32.08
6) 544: 31.25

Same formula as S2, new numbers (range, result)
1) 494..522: 32.61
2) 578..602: 34.5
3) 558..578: 33.43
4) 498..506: 31.95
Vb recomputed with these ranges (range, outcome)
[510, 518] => 32.31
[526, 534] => 31.53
